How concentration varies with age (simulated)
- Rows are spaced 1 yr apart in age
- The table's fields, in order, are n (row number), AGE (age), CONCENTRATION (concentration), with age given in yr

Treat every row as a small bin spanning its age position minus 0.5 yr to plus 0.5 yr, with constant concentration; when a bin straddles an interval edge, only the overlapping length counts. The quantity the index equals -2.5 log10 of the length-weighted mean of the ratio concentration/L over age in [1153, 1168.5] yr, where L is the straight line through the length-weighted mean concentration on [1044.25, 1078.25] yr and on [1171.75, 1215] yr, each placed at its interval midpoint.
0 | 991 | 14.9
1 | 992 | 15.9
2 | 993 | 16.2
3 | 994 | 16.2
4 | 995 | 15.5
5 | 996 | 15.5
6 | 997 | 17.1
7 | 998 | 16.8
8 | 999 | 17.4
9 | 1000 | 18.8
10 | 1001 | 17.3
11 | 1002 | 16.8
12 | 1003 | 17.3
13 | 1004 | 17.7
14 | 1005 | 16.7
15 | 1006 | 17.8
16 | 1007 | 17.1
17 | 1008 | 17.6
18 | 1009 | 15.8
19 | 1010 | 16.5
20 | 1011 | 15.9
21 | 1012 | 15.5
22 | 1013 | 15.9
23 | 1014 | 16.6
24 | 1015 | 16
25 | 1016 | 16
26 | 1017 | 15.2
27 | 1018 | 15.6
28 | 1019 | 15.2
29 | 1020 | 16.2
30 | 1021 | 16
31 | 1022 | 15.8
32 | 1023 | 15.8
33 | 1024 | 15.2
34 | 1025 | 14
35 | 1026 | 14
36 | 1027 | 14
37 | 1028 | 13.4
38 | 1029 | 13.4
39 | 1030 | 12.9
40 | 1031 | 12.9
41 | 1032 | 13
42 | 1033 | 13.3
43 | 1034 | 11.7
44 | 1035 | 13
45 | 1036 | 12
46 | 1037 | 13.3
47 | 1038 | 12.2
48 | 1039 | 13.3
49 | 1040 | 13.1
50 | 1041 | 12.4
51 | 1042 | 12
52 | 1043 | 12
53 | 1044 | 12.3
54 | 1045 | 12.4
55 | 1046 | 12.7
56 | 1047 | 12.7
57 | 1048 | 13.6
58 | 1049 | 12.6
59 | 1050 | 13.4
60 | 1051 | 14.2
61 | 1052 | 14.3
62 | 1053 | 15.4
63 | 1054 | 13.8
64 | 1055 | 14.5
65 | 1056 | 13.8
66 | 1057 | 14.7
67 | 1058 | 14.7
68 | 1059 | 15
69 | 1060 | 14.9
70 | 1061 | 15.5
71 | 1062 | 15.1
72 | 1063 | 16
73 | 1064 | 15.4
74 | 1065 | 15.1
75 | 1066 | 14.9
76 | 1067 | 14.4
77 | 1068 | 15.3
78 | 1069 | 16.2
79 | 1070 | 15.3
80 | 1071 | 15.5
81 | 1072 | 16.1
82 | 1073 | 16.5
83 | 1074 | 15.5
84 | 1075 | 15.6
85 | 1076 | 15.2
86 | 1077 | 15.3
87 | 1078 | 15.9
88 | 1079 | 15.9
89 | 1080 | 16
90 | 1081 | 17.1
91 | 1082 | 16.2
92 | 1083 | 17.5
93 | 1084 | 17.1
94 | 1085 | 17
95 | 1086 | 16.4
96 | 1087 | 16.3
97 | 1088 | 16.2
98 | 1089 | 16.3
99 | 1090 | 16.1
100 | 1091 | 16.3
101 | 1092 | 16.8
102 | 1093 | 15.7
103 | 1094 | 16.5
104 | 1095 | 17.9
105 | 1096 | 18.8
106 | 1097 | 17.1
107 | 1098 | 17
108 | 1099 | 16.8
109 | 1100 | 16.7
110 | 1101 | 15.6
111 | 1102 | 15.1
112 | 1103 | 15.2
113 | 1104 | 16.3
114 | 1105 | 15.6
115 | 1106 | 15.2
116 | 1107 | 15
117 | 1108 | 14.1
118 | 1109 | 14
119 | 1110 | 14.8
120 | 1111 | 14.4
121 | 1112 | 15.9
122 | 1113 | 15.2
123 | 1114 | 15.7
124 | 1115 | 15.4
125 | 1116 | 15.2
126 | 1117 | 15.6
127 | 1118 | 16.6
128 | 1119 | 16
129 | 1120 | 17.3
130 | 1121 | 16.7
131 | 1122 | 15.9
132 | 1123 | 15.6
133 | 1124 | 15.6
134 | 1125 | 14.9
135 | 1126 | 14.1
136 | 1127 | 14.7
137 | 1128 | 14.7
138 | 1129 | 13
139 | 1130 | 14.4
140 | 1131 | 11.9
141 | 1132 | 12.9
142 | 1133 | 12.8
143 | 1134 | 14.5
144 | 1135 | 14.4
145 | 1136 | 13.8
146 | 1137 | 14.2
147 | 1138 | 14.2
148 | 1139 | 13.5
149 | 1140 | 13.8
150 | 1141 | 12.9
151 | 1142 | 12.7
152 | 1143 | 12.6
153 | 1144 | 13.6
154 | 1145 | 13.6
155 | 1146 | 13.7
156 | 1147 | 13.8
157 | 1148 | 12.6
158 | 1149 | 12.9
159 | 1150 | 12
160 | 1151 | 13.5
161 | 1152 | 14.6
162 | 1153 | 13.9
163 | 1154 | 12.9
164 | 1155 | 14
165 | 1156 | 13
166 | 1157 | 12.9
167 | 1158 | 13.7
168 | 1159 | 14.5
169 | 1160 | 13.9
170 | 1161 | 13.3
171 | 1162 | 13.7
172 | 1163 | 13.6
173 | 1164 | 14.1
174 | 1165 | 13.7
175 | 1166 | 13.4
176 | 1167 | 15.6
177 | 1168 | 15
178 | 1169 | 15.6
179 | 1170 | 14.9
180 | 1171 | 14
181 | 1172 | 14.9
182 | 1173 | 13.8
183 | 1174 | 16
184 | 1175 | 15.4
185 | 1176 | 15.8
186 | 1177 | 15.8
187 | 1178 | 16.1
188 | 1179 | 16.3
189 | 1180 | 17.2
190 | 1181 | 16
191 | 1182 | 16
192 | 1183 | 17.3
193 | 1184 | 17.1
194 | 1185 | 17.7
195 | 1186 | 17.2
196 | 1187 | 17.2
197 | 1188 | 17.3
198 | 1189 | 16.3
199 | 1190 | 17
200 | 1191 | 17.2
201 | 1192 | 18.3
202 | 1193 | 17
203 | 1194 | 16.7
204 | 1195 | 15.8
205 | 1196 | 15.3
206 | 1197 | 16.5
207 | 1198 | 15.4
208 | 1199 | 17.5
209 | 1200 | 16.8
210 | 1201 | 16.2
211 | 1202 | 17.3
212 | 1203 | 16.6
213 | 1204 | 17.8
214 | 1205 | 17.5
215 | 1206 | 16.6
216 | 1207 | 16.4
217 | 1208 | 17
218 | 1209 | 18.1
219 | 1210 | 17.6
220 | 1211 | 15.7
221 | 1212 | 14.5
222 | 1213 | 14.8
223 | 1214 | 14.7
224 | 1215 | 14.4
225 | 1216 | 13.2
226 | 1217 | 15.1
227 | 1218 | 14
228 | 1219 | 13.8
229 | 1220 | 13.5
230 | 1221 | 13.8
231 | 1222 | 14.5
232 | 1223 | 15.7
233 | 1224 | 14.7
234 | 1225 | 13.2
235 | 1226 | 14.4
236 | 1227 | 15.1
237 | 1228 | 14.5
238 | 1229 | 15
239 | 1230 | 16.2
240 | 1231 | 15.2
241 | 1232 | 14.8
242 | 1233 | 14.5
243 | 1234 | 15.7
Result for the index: 0.16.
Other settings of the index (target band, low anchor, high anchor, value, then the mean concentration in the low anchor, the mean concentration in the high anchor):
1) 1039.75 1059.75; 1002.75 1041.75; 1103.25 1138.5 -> 0.10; 14.8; 14.9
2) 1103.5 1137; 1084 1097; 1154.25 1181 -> 0.07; 16.7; 14.6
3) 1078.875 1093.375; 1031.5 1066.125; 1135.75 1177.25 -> -0.20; 13.7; 13.9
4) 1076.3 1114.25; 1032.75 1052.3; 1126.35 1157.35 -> -0.22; 12.8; 13.5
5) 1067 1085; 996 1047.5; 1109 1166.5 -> -0.10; 14.9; 14.2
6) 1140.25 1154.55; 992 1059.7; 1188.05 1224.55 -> 0.18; 14.8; 15.9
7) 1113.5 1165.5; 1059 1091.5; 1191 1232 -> 0.12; 15.9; 15.7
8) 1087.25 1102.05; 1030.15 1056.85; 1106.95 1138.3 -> -0.17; 13.1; 14.8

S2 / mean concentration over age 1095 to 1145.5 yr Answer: 14.9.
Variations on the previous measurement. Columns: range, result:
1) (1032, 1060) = 13.3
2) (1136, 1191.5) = 14.7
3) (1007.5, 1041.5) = 14.5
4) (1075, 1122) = 16.1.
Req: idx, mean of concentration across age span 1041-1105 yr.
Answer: 15.3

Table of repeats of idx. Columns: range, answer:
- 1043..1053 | 13.2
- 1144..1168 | 13.6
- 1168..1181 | 15.5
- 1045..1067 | 14.4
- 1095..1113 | 15.8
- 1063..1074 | 15.5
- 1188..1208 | 16.8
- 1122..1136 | 14.2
